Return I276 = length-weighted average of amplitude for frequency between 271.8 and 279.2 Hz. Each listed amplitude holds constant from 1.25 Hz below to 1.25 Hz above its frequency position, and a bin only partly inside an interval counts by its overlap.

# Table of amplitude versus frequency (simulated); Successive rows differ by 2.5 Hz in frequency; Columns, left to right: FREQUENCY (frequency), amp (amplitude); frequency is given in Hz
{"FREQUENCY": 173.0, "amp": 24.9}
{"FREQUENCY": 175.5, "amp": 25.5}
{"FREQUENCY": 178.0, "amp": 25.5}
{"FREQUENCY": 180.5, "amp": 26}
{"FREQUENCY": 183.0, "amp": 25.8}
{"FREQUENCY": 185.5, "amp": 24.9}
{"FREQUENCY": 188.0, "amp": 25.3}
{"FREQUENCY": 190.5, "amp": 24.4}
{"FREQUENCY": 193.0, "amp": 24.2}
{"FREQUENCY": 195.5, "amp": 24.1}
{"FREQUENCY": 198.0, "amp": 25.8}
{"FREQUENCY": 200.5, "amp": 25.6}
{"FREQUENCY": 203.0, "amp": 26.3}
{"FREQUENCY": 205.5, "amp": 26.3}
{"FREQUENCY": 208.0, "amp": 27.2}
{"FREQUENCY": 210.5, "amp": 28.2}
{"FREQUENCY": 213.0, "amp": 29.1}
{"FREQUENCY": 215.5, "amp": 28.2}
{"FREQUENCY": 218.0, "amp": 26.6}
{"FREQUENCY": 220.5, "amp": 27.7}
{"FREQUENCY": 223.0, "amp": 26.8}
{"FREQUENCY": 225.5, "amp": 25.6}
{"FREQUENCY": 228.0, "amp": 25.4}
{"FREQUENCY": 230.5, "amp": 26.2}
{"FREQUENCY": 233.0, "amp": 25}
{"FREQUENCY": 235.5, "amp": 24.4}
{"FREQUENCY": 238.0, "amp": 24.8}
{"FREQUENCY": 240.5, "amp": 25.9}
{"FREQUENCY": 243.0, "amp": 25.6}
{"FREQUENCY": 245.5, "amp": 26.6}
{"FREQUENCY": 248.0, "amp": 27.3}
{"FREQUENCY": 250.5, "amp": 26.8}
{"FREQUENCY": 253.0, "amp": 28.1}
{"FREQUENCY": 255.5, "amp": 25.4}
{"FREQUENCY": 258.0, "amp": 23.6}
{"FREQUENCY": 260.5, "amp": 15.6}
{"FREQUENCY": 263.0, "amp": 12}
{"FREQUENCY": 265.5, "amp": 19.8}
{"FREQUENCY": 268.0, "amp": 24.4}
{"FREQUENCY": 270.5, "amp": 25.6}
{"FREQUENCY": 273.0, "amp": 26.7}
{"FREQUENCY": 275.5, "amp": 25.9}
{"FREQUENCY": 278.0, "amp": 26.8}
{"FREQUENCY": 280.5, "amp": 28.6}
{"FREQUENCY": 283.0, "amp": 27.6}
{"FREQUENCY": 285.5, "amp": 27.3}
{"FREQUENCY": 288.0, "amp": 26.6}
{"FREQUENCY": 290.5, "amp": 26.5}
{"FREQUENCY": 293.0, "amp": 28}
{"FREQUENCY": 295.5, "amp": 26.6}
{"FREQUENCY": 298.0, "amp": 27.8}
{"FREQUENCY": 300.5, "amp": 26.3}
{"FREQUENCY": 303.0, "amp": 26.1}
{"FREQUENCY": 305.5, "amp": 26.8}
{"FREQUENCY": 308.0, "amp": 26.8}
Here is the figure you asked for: 26.5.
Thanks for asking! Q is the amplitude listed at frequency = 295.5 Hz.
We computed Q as 26.6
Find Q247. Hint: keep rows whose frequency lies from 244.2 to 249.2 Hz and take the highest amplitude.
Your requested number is 27.3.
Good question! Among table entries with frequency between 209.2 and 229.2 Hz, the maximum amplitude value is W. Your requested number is 29.1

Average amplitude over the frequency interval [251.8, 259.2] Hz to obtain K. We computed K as 25.7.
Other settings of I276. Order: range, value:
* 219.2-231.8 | 26.3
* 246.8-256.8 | 26.9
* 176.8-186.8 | 25.5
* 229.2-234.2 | 25.6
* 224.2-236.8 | 25.3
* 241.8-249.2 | 26.5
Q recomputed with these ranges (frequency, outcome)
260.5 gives 15.6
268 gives 24.4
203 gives 26.3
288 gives 26.6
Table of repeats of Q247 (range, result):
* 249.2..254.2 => 28.1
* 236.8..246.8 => 26.6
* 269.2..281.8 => 28.6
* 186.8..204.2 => 26.3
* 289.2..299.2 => 28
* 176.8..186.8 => 26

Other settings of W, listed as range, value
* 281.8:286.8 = 27.6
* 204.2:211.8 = 28.2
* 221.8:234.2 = 26.8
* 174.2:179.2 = 25.5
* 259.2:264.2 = 15.6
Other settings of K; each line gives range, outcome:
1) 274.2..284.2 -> 27.2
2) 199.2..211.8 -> 26.7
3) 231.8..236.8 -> 24.7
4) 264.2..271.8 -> 23.2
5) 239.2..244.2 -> 25.7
